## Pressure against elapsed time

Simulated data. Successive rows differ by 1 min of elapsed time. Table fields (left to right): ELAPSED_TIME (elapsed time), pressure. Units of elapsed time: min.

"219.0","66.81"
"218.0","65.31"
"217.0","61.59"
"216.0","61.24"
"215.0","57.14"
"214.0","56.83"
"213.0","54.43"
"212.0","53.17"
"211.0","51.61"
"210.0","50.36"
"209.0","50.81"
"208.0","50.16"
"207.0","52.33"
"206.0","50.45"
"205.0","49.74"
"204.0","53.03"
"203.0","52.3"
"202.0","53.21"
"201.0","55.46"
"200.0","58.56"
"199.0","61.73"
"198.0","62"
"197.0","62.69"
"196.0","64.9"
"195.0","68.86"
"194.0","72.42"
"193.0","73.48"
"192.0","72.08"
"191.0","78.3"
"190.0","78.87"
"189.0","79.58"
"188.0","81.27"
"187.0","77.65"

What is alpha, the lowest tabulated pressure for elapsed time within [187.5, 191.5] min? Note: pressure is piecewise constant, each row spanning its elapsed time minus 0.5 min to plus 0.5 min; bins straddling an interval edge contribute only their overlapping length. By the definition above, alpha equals 78.3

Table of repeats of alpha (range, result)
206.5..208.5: 50.16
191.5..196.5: 64.9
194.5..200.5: 58.56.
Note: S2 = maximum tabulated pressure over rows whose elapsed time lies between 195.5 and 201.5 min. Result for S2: 64.9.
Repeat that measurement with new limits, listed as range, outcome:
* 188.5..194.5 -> 79.58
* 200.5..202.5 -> 55.46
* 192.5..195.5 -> 73.48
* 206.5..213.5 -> 54.43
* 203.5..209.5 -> 53.03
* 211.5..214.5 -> 56.83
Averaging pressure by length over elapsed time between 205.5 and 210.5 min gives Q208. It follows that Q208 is 50.8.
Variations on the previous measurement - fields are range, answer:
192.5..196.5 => 69.9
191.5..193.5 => 72.8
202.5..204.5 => 52.7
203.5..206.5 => 51.1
